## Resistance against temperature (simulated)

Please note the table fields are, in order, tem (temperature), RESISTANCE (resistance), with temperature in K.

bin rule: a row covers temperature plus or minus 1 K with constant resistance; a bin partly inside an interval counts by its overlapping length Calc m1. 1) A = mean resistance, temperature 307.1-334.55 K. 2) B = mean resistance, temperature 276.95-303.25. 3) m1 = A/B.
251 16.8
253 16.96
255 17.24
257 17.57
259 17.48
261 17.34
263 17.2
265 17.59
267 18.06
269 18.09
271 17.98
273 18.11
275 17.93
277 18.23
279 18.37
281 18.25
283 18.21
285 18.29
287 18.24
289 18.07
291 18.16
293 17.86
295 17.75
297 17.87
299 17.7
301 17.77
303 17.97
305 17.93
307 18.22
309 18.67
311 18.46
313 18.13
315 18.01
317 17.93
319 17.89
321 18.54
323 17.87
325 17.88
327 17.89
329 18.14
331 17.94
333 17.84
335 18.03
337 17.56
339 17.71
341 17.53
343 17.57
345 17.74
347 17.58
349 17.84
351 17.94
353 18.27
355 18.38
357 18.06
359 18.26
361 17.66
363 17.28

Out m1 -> 1.00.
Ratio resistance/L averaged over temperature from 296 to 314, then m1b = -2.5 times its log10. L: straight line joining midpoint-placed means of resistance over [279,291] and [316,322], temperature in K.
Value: 0.00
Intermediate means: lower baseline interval 18.2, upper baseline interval 18.1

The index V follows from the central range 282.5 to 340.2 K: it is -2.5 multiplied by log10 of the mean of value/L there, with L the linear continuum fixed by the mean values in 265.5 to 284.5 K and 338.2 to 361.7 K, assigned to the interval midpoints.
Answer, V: 0.00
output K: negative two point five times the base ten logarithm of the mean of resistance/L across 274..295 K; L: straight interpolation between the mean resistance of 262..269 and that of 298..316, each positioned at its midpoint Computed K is -0.02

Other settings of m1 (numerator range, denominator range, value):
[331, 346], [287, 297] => 0.99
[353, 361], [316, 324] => 1.01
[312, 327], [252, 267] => 1.04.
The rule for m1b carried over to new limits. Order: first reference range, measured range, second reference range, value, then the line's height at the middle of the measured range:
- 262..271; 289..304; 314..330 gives 0.00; 17.9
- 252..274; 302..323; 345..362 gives -0.02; 17.8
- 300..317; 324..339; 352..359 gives 0.02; 18.2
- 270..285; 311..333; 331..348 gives -0.01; 17.8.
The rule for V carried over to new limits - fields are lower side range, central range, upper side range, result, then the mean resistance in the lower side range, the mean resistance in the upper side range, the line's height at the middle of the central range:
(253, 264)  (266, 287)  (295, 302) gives -0.04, 17.3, 17.8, 17.5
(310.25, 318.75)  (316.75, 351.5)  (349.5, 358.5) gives 0.02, 18.1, 18.1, 18.1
